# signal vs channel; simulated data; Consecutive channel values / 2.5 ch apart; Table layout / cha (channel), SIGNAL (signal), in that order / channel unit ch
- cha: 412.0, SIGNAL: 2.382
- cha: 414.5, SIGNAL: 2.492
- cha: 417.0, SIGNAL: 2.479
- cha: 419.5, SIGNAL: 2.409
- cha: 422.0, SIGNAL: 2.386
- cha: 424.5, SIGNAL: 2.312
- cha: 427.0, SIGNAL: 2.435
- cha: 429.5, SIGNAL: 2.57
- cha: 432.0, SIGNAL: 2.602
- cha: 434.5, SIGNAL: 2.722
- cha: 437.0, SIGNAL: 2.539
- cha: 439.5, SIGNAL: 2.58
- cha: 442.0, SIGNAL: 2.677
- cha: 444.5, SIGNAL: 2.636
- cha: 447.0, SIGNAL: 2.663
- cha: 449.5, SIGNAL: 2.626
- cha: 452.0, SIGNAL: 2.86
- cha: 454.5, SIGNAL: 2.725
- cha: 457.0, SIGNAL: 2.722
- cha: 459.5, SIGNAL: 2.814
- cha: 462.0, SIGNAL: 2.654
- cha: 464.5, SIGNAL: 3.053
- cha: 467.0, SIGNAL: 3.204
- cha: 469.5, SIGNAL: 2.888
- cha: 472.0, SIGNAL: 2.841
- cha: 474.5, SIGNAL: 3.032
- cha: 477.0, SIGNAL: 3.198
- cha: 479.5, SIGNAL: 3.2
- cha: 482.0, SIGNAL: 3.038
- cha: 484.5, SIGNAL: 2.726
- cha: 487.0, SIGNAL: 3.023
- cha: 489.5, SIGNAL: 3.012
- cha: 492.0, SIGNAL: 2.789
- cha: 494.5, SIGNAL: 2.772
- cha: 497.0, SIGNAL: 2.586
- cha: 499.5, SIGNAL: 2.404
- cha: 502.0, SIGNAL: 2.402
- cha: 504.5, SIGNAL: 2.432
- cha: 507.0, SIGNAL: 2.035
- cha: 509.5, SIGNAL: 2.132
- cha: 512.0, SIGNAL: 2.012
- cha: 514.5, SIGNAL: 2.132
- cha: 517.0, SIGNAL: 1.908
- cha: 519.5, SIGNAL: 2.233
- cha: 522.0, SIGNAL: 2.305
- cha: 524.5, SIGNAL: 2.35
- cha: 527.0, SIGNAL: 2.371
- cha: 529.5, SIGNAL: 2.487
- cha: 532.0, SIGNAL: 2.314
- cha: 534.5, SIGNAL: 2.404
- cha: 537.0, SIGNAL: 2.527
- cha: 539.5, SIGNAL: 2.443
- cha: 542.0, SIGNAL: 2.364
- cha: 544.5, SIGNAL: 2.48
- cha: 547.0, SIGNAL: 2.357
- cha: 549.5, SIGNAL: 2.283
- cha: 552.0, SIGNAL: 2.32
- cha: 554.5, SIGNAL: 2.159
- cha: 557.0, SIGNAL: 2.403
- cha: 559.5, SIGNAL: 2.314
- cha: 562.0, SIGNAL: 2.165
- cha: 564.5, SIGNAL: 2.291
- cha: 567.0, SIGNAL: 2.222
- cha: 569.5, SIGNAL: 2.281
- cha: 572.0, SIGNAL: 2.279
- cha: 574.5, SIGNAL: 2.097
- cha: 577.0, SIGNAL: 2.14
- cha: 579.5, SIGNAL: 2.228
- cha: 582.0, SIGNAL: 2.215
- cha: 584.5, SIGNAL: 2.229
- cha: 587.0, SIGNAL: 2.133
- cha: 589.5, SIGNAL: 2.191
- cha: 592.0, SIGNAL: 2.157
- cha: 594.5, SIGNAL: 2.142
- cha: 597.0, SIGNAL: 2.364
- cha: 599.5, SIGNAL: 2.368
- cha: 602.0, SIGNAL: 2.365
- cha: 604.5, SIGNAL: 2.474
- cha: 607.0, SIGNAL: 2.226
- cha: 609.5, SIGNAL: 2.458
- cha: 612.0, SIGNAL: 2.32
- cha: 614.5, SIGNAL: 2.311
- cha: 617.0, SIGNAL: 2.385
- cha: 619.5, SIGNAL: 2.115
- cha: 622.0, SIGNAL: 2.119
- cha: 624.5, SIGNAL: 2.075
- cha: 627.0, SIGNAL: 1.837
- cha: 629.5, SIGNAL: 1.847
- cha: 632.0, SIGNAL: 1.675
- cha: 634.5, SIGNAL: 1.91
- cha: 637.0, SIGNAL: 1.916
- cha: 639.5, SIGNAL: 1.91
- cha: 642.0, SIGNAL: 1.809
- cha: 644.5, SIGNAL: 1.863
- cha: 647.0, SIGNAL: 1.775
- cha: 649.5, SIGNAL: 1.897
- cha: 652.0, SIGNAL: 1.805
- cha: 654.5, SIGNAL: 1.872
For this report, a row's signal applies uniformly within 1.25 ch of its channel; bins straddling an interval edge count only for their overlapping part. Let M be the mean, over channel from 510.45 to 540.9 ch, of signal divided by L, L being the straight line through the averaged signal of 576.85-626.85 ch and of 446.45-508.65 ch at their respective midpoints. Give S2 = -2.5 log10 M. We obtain 0.13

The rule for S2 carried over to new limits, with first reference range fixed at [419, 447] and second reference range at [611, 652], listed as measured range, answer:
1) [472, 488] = -0.25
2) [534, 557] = -0.07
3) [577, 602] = -0.07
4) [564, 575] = -0.04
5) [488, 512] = -0.06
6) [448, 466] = -0.13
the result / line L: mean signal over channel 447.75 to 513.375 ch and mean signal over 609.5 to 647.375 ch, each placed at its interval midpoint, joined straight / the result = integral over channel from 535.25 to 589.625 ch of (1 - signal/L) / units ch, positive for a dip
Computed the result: 1.3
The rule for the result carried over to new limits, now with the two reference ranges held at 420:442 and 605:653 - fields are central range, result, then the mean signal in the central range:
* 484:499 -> -2.7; 2.8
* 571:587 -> -0.3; 2.19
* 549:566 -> -0.6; 2.28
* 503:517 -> 1.2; 2.13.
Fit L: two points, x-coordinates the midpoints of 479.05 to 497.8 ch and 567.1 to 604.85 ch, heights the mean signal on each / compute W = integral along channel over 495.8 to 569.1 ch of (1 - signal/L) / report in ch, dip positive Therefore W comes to 8.0 ch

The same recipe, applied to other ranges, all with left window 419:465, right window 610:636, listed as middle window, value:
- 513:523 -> 1.07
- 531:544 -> -0.46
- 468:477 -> -1.54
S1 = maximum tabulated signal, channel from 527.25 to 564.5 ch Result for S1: 2.527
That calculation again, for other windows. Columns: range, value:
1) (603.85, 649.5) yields 2.474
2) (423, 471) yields 3.204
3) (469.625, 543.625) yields 3.2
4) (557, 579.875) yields 2.403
